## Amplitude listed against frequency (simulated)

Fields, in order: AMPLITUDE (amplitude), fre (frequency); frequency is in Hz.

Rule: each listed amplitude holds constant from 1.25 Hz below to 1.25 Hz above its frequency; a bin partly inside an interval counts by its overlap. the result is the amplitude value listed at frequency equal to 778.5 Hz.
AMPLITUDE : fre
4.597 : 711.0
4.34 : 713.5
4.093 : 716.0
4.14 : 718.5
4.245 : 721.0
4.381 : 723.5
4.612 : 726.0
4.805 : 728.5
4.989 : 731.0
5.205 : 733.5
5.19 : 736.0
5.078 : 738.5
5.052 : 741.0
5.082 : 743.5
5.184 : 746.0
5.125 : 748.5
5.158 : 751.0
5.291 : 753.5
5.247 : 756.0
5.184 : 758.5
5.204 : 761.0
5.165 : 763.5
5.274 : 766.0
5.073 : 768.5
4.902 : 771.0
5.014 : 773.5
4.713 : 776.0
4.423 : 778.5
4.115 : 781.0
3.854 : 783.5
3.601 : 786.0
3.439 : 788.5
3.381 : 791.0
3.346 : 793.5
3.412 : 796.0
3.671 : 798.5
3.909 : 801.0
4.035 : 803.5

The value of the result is 4.423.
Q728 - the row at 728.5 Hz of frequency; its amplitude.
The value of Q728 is 4.805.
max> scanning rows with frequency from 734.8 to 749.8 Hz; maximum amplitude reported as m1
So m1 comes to 5.19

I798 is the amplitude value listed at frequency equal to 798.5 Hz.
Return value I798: 3.671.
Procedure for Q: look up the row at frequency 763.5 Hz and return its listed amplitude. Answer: 5.165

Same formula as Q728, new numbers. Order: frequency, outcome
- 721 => 4.245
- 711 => 4.597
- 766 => 5.274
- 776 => 4.713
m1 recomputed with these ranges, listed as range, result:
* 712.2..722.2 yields 4.34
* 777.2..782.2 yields 4.423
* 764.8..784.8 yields 5.274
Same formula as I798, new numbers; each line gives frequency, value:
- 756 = 5.247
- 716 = 4.093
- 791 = 3.381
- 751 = 5.158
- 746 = 5.184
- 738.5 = 5.078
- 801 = 3.909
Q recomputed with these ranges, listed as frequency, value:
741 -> 5.052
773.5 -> 5.014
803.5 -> 4.035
